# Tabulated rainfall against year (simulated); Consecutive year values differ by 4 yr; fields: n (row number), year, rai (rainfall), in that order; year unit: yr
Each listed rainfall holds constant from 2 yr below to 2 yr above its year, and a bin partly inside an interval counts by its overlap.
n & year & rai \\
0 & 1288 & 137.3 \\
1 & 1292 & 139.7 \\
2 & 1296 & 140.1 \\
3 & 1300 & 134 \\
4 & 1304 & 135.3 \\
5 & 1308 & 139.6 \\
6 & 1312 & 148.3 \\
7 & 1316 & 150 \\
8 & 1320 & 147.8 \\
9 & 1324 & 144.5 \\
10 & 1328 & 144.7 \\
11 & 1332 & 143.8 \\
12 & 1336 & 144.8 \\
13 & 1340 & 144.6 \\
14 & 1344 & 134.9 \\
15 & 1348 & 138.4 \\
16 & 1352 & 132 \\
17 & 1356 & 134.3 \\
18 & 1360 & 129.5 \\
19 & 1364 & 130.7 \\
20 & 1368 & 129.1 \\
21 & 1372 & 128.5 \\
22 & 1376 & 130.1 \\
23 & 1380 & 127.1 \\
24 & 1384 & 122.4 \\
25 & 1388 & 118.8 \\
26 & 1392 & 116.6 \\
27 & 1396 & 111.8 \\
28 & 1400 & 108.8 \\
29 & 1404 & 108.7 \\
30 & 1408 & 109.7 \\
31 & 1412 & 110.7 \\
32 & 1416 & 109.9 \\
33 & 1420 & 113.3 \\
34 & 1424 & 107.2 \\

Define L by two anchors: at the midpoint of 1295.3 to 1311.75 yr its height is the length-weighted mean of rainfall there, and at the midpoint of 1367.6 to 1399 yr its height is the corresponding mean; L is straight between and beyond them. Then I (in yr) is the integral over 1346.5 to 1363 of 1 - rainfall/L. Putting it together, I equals -0.68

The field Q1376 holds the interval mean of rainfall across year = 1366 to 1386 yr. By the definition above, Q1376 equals 127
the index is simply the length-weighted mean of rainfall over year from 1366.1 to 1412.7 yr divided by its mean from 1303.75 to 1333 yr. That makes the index 0.8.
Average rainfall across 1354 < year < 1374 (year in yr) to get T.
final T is 130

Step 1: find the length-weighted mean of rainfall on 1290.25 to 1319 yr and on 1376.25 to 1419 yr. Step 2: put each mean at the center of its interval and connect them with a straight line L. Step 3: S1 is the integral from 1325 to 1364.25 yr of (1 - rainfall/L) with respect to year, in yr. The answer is -2.48 yr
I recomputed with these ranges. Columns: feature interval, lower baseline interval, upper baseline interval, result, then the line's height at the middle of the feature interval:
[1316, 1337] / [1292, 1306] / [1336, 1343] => -0.7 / 141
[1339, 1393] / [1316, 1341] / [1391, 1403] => -1.2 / 127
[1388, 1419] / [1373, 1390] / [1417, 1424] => 1.5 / 117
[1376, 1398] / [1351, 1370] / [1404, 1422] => 0.1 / 121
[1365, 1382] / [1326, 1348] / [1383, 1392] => -0.4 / 126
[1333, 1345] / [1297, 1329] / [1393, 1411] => -0.8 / 133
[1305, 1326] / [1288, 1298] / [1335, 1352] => -0.9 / 139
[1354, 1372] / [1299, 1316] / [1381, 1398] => -0.8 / 125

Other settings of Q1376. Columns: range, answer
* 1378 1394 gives 121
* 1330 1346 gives 142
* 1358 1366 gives 130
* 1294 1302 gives 137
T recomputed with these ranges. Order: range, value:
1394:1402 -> 110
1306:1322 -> 146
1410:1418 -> 110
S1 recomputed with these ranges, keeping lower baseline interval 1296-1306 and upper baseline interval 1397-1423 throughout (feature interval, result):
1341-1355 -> -1.2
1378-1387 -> -0.6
